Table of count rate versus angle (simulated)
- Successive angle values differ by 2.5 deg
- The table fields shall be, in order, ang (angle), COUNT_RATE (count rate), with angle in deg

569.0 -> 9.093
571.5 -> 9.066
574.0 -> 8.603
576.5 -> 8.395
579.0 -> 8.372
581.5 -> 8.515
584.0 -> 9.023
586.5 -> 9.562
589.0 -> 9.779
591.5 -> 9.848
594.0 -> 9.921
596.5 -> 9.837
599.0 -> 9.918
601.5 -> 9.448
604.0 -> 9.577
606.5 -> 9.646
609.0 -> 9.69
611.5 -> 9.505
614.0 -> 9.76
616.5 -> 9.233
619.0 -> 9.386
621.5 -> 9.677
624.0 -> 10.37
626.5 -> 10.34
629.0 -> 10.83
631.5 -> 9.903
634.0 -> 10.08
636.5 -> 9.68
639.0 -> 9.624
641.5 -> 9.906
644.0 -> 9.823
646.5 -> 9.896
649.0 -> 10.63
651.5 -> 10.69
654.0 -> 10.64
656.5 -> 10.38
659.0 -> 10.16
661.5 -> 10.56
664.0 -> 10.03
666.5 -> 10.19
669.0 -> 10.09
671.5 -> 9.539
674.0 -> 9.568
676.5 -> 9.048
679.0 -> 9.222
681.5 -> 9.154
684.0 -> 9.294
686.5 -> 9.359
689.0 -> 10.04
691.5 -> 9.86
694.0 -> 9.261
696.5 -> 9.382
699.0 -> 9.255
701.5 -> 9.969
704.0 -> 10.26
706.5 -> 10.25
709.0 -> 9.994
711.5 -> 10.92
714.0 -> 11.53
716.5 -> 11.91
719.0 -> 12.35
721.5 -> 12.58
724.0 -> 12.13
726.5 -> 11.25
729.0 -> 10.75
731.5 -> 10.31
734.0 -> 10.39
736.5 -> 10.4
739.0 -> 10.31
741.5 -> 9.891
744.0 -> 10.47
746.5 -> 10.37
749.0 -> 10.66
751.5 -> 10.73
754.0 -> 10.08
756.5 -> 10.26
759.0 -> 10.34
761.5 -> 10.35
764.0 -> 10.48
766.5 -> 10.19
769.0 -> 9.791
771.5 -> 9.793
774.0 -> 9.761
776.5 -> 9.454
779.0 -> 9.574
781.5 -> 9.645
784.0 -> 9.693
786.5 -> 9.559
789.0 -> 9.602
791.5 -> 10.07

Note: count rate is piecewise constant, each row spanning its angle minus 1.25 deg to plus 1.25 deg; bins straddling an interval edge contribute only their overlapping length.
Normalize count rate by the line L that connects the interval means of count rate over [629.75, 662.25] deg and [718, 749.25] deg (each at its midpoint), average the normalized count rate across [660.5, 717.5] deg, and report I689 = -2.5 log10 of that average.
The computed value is 0.06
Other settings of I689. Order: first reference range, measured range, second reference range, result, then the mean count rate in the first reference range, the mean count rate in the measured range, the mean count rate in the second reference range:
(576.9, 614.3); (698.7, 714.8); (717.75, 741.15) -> 0.05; 9.46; 10.3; 11.1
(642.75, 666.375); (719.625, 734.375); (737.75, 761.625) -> -0.10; 10.3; 11.3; 10.3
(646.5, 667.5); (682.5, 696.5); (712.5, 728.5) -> 0.17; 10.4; 9.54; 11.9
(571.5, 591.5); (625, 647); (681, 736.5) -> -0.04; 8.96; 10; 10.5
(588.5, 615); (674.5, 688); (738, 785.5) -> 0.07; 9.72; 9.25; 10.1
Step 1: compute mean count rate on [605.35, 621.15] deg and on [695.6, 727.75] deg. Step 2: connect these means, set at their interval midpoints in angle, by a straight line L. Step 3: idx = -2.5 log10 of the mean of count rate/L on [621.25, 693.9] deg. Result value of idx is 0.02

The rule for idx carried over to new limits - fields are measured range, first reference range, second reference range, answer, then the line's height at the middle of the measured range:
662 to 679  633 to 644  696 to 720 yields 0.05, 10.2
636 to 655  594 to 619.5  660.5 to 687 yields -0.05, 9.63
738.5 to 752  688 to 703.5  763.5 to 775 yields -0.06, 9.87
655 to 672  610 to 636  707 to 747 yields 0.02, 10.3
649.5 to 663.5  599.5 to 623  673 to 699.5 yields -0.11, 9.47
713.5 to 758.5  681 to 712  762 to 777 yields -0.11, 9.86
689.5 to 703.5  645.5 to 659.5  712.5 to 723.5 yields 0.20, 11.5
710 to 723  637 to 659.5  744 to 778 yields -0.16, 10.2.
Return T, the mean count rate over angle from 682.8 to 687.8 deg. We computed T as 9.33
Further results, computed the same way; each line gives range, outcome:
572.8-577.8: 8.5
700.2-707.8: 10.2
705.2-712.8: 10.4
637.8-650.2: 9.97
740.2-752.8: 10.4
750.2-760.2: 10.4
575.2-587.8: 8.78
